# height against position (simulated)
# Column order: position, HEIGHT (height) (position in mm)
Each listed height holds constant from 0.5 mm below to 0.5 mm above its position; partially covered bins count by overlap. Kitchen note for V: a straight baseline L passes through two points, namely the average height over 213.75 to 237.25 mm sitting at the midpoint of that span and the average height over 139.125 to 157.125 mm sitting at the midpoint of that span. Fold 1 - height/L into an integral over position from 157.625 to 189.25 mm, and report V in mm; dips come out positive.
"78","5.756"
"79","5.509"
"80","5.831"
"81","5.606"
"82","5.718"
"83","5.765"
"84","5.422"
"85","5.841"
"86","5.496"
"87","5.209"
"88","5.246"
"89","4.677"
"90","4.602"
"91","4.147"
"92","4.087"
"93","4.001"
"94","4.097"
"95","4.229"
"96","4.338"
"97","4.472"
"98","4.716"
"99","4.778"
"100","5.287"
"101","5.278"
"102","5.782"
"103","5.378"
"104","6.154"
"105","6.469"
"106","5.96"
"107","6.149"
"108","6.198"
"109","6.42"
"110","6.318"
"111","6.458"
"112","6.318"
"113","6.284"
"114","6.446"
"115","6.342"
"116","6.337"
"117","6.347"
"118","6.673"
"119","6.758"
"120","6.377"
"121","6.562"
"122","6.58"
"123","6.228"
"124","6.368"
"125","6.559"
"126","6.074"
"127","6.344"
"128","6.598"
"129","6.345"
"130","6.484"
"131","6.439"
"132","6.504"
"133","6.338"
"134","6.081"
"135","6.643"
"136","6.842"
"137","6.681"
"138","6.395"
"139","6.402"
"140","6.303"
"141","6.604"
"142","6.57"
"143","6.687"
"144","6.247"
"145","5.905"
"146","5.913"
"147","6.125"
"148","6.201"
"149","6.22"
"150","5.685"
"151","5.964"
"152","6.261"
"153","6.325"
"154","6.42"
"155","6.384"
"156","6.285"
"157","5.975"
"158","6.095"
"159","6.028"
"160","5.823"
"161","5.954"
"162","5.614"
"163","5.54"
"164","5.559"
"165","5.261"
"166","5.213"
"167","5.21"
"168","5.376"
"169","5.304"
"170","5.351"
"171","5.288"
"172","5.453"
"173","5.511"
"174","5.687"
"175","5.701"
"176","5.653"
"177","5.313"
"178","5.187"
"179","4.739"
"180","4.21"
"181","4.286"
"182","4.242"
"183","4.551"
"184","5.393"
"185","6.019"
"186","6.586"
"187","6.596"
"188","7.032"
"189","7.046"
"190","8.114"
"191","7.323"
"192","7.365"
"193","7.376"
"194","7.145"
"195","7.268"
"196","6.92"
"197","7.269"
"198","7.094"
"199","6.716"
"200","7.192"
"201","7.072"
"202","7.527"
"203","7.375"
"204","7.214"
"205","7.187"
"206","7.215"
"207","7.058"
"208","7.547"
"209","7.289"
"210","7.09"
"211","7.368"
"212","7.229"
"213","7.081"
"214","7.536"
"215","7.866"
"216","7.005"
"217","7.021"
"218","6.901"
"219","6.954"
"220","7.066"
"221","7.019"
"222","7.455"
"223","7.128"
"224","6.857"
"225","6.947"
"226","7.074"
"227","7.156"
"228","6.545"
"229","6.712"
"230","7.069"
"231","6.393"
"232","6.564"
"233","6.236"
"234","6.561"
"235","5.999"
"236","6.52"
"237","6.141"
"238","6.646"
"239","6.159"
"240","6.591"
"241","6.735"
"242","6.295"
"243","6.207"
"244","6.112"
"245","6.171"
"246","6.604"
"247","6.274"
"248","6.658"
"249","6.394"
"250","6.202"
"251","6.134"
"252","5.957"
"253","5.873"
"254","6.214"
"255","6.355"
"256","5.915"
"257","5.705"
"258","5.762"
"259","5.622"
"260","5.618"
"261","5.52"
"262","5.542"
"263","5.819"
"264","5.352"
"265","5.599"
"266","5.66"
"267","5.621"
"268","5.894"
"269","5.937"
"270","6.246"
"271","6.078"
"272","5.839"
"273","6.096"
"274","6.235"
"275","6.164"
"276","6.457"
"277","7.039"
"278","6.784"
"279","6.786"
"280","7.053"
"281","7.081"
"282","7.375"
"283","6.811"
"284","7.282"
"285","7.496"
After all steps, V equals 4.6 mm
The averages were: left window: 6.24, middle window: 5.51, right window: 6.86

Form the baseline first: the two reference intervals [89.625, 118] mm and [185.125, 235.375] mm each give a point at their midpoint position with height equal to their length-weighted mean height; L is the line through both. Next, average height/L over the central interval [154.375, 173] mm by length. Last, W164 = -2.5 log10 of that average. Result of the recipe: 0.13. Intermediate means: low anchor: 5.5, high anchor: 7.06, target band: 5.65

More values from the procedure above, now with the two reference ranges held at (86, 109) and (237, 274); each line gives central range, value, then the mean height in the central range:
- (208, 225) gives -0.23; 7.18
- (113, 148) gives -0.21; 6.41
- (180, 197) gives -0.14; 6.41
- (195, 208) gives -0.25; 7.17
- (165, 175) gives 0.03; 5.39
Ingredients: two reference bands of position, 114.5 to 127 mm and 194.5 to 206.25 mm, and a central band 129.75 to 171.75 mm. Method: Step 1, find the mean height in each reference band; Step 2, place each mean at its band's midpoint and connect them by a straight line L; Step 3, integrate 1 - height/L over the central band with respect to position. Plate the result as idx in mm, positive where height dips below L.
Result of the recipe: 4.1 mm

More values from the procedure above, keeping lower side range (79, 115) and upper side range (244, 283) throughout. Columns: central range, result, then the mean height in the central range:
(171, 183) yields 1.45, 5.08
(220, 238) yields -2.20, 6.74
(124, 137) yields -2.05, 6.44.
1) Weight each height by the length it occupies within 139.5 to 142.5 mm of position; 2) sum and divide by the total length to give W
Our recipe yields 6.49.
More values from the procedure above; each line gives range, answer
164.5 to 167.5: 5.23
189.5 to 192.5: 7.6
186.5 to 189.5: 6.89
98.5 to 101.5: 5.11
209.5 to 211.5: 7.23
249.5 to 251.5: 6.17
